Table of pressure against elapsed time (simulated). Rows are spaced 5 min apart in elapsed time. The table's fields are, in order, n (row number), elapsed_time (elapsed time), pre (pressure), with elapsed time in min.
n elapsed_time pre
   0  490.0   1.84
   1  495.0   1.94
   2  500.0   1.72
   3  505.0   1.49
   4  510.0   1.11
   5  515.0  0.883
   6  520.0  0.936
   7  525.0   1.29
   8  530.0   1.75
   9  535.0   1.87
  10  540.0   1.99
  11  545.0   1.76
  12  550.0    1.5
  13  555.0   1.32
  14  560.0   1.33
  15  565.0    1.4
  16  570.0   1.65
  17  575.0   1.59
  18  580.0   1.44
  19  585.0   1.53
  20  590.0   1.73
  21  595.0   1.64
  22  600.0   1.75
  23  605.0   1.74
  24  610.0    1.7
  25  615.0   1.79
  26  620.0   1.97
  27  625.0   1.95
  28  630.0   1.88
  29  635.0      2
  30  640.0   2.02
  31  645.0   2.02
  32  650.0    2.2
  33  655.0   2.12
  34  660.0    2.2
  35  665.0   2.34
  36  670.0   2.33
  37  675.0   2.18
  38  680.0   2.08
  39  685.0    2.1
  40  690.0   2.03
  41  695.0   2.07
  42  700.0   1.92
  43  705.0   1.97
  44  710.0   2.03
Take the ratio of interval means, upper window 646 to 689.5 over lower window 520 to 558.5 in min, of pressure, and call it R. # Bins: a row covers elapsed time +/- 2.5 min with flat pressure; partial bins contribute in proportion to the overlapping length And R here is 1.4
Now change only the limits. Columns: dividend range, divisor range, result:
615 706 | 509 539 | 1.53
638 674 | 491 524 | 1.59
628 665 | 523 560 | 1.28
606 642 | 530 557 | 1.11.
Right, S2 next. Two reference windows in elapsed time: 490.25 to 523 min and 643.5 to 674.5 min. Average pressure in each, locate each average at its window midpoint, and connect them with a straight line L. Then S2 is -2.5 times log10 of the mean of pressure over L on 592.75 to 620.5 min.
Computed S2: 0.10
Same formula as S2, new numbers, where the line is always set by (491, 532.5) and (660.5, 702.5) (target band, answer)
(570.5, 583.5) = 0.10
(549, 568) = 0.16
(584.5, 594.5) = 0.06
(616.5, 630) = -0.03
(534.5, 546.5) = -0.23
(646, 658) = -0.07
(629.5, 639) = -0.02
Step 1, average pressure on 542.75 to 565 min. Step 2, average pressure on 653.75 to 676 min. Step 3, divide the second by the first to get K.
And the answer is 1.5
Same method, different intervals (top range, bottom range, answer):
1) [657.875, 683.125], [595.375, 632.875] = 1.22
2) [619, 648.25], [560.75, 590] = 1.30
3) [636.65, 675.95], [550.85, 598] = 1.43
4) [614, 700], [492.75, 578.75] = 1.38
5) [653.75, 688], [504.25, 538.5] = 1.63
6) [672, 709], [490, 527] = 1.50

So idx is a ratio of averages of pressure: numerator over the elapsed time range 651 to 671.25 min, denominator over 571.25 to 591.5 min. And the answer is 1.43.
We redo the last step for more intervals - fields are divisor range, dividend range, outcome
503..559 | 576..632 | 1.20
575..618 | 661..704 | 1.28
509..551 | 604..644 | 1.29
